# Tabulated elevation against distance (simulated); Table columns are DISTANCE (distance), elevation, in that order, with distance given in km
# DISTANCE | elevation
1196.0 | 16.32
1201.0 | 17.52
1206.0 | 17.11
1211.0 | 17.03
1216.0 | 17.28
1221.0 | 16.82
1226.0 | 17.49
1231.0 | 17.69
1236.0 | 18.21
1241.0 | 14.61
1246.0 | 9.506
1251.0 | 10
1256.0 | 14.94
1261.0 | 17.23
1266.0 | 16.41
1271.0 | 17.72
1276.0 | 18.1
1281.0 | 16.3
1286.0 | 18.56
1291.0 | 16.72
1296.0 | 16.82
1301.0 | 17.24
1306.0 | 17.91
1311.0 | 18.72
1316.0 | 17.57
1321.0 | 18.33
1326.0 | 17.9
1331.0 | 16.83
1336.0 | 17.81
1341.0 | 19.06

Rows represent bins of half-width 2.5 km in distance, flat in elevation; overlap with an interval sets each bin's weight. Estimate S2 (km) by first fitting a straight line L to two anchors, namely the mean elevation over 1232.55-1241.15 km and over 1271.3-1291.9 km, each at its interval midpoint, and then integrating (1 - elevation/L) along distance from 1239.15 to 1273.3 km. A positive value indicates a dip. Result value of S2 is 5.8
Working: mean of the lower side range 17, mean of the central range 14.3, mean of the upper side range 17.5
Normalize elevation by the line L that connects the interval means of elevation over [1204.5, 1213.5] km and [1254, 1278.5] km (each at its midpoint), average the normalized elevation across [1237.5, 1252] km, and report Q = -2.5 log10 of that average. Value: 0.38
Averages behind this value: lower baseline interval 17.1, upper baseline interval 16.9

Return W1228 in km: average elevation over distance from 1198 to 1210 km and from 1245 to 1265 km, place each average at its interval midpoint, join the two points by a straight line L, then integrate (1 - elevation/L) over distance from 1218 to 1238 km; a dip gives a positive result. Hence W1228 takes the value -2.73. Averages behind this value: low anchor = 17.2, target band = 17.5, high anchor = 13.4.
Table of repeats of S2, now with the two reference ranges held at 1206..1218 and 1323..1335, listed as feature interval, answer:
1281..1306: 0.1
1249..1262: 2.6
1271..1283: 0.0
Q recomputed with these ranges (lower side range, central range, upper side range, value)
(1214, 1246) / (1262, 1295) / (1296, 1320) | 0.00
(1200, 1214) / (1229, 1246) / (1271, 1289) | 0.11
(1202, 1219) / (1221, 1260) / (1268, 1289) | 0.17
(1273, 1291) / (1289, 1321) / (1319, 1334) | 0.00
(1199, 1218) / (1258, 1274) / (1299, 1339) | 0.03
